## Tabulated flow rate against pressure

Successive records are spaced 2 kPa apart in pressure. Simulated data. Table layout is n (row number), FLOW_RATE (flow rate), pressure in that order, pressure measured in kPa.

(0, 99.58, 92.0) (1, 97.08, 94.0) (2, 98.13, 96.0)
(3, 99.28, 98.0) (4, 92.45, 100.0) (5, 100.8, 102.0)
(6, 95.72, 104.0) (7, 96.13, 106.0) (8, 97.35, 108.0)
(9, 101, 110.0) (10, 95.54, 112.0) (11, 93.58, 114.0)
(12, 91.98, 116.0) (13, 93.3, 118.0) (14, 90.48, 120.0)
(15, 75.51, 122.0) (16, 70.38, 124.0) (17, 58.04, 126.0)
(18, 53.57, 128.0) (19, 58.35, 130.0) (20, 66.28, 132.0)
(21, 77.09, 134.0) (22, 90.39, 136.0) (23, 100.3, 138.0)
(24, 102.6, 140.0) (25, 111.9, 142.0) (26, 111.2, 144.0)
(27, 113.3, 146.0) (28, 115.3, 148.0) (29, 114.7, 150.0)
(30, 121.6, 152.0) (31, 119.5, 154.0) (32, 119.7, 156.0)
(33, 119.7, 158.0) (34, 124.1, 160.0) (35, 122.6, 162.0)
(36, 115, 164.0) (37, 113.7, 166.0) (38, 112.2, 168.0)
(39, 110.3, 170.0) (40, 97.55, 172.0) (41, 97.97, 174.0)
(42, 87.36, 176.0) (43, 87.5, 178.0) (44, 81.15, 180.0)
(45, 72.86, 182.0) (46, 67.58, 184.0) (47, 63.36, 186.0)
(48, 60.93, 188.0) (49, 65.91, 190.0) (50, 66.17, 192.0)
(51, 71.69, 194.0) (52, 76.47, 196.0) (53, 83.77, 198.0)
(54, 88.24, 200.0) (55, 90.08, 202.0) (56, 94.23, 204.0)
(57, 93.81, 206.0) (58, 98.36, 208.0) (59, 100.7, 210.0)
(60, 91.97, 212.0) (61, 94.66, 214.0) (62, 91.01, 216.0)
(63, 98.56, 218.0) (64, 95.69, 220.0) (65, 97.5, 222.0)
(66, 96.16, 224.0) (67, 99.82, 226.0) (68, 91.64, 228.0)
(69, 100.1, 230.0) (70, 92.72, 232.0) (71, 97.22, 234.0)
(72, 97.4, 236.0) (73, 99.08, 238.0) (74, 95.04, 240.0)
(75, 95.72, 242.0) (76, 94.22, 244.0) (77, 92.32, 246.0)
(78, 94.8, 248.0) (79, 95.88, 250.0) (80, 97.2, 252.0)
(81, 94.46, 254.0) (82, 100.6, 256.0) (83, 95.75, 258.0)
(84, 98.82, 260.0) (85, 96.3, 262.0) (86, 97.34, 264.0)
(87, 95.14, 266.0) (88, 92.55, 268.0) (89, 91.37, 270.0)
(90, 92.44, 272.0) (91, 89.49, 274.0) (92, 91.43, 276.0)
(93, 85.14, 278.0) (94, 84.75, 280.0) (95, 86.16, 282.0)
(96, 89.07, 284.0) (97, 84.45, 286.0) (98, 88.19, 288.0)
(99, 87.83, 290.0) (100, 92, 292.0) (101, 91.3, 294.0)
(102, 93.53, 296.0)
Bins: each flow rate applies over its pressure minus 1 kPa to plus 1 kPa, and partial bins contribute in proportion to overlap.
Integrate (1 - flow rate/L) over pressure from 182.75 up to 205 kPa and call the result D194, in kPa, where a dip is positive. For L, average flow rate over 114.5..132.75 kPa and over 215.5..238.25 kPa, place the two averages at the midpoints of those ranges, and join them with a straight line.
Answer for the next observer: 3.50 kPa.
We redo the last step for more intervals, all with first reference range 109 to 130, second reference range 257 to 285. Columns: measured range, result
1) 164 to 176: -2.9 kPa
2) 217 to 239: -2.0 kPa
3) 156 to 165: -3.9 kPa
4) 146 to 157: -4.5 kPa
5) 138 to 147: -2.8 kPa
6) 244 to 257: -0.8 kPa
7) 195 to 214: -0.8 kPa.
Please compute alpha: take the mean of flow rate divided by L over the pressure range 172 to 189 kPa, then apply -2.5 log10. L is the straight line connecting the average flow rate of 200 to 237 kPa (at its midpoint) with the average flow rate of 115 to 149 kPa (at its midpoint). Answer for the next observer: 0.17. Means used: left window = 87.1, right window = 95.4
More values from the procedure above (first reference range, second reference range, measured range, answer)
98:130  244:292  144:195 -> -0.110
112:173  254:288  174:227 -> 0.121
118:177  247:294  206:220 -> -0.004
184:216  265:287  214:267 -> -0.120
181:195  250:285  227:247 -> -0.154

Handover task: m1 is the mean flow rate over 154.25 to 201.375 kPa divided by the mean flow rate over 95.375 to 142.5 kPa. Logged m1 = 1.05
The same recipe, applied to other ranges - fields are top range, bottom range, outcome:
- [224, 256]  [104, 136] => 1.17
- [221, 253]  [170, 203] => 1.21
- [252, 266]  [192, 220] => 1.08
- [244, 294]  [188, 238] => 1.02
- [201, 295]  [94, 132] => 1.09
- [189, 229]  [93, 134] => 1.04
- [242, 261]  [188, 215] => 1.13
